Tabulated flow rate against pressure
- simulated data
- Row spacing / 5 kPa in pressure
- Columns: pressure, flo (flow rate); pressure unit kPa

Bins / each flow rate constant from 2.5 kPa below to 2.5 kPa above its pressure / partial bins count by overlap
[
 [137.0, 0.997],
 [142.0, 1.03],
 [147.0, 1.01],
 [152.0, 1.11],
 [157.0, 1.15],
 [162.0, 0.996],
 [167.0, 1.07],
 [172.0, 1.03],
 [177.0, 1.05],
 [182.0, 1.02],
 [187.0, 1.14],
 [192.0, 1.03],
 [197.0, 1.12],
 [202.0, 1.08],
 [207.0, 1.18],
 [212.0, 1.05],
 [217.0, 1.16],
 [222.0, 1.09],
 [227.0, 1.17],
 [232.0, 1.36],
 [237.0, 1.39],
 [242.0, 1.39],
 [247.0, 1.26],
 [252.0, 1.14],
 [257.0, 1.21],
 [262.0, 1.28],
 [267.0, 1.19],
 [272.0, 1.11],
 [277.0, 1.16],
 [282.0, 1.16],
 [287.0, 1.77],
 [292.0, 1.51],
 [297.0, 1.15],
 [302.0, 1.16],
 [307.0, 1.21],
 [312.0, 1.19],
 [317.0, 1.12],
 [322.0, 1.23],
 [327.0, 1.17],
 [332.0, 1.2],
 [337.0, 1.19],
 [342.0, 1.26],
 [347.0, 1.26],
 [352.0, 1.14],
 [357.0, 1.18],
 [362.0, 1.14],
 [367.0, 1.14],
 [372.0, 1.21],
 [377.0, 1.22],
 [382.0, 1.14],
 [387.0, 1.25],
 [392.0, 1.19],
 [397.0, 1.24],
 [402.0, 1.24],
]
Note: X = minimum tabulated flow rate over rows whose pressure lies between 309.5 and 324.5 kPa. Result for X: 1.12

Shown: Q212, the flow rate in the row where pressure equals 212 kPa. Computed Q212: 1.05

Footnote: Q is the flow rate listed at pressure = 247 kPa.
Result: 1.26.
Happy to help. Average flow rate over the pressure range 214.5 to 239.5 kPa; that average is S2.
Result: 1.23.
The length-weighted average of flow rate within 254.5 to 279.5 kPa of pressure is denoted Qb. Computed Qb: 1.19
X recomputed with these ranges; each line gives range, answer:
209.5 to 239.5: 1.05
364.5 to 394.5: 1.14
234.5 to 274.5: 1.11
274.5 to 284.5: 1.16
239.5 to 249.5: 1.26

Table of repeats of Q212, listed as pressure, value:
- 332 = 1.2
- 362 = 1.14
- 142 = 1.03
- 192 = 1.03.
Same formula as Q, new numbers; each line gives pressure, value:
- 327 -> 1.17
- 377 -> 1.22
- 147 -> 1.01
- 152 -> 1.11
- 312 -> 1.19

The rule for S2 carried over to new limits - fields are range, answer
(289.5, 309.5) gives 1.26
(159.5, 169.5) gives 1.03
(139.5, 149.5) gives 1.02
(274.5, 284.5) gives 1.16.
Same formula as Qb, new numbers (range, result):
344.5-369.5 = 1.17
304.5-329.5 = 1.18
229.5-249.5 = 1.35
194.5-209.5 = 1.13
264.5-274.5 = 1.15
